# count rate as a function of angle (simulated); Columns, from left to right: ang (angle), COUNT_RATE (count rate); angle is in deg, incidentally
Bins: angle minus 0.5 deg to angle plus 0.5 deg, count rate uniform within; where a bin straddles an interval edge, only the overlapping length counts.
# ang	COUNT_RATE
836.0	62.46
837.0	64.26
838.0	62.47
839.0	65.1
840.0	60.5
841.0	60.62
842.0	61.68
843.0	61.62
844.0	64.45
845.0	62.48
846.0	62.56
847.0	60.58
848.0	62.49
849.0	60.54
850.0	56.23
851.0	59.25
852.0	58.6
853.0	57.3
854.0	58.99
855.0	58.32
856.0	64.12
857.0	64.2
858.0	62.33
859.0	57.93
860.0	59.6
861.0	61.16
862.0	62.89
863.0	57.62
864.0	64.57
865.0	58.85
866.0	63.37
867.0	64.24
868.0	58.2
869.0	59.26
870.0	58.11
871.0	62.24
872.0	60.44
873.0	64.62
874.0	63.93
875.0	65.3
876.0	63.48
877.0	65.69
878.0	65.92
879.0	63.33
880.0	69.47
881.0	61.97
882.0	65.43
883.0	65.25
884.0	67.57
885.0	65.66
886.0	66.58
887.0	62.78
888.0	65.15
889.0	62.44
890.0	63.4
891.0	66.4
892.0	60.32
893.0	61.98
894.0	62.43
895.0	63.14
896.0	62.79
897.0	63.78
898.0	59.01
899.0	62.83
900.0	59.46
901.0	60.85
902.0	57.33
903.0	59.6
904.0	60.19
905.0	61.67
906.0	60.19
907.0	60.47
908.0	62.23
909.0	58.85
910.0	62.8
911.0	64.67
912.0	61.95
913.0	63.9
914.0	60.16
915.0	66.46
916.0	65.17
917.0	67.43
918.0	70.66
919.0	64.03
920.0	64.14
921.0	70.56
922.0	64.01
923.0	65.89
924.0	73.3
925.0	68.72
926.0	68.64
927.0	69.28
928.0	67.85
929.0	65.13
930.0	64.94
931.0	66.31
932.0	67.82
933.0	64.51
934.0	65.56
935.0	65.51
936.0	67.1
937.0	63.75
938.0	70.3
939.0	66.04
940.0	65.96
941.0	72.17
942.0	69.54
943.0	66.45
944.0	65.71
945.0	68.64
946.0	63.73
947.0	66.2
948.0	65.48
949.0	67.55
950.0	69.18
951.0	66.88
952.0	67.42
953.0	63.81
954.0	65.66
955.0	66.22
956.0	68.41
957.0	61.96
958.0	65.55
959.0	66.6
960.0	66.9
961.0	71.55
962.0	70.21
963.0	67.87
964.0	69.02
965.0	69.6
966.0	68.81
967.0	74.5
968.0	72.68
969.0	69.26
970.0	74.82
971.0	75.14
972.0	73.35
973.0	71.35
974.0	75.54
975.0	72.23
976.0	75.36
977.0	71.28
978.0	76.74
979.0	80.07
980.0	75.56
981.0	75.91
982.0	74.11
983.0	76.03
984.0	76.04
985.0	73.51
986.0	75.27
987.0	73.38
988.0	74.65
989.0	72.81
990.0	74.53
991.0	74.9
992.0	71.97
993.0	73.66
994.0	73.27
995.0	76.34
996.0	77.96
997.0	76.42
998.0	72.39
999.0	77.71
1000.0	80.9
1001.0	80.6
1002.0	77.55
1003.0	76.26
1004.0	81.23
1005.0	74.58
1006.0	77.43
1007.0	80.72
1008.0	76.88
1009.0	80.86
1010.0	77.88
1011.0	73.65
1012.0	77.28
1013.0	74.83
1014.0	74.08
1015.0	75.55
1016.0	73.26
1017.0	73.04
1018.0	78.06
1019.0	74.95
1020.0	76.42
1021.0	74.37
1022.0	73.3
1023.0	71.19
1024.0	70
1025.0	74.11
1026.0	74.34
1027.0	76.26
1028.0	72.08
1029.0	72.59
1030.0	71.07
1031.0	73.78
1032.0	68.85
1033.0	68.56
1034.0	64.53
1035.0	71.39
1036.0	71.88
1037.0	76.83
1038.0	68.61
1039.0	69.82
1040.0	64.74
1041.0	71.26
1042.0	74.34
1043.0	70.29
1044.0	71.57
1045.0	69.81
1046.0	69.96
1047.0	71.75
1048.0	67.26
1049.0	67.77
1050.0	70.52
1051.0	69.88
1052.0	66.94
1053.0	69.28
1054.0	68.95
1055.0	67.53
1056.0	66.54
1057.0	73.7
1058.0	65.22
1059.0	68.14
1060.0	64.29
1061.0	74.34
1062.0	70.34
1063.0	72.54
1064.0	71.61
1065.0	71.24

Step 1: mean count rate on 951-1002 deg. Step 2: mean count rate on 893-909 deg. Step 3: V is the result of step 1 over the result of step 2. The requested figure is 1.19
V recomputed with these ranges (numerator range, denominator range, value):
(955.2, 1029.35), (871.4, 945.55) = 1.14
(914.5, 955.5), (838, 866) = 1.10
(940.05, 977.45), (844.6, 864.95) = 1.14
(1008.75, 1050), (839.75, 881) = 1.17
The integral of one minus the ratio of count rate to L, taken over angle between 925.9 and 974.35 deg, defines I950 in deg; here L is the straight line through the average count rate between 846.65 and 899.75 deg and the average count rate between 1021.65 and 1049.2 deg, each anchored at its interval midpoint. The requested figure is -1.2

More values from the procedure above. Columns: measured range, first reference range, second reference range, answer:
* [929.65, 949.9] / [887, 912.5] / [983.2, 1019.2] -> 0.19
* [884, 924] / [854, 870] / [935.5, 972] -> 0.59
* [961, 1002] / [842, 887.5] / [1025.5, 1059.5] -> -4.07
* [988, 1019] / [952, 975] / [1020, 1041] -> -2.39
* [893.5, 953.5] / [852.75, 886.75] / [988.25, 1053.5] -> 1.36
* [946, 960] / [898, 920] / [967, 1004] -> 0.71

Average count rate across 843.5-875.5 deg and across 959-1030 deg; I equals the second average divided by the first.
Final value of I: 1.2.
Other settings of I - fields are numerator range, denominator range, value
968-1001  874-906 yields 1.18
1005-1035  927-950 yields 1.11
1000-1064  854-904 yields 1.16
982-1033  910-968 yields 1.12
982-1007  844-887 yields 1.22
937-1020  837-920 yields 1.16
